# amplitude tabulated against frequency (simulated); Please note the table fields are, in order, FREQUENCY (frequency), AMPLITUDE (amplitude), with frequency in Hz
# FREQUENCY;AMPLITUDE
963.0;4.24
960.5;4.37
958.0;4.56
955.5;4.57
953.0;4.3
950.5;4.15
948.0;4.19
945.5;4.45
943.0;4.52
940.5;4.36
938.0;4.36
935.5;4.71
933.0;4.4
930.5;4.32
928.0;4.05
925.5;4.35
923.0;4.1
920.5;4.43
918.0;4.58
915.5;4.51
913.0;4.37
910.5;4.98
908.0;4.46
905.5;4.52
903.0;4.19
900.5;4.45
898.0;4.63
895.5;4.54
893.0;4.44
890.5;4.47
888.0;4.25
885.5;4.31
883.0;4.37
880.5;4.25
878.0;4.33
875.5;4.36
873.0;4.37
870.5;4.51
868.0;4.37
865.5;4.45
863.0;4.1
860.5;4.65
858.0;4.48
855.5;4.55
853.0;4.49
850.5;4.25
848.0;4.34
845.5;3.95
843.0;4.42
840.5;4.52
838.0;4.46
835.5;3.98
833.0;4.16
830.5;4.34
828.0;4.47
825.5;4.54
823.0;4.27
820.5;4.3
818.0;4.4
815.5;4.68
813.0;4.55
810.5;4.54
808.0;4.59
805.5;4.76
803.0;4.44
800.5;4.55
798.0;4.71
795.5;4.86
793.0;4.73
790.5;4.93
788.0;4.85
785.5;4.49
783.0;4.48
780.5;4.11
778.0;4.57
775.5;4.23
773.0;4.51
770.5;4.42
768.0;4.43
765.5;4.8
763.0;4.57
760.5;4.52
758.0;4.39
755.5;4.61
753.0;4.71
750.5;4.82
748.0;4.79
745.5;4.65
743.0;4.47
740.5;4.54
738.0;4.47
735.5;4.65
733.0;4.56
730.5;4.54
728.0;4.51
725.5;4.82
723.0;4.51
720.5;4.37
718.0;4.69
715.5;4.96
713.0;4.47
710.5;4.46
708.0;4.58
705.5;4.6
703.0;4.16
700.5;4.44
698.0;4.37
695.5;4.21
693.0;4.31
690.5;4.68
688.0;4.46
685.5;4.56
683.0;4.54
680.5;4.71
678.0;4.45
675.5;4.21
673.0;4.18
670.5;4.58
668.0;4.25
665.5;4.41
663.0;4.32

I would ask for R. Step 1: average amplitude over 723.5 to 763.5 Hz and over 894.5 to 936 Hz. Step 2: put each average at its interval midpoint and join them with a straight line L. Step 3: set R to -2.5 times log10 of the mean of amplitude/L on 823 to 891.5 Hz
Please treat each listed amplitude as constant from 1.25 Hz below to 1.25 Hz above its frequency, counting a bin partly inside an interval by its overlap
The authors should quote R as 0.03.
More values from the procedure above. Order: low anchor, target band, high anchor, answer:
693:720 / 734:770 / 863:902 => -0.03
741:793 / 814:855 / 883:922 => 0.04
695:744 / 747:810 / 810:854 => -0.04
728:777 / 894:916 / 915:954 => -0.03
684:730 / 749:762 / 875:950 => -0.03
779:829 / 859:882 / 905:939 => 0.03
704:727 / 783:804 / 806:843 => -0.05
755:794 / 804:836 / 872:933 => 0.01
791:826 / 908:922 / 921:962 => -0.04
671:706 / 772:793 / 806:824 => -0.01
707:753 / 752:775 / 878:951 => 0.01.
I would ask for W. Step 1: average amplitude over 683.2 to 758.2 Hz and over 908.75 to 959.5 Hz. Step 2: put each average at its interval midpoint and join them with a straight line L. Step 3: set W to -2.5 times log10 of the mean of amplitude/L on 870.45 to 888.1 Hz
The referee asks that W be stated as 0.03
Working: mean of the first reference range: 4.55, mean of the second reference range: 4.41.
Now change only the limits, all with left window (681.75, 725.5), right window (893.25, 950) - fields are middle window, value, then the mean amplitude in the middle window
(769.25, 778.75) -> 0.01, 4.43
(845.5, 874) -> 0.01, 4.39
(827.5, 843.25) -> 0.03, 4.32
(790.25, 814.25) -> -0.04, 4.66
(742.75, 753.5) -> -0.05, 4.71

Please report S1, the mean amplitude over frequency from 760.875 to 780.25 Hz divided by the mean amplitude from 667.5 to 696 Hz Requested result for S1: 1.0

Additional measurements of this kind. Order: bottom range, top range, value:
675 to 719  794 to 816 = 1.03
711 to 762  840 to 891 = 0.95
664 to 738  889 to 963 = 0.98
